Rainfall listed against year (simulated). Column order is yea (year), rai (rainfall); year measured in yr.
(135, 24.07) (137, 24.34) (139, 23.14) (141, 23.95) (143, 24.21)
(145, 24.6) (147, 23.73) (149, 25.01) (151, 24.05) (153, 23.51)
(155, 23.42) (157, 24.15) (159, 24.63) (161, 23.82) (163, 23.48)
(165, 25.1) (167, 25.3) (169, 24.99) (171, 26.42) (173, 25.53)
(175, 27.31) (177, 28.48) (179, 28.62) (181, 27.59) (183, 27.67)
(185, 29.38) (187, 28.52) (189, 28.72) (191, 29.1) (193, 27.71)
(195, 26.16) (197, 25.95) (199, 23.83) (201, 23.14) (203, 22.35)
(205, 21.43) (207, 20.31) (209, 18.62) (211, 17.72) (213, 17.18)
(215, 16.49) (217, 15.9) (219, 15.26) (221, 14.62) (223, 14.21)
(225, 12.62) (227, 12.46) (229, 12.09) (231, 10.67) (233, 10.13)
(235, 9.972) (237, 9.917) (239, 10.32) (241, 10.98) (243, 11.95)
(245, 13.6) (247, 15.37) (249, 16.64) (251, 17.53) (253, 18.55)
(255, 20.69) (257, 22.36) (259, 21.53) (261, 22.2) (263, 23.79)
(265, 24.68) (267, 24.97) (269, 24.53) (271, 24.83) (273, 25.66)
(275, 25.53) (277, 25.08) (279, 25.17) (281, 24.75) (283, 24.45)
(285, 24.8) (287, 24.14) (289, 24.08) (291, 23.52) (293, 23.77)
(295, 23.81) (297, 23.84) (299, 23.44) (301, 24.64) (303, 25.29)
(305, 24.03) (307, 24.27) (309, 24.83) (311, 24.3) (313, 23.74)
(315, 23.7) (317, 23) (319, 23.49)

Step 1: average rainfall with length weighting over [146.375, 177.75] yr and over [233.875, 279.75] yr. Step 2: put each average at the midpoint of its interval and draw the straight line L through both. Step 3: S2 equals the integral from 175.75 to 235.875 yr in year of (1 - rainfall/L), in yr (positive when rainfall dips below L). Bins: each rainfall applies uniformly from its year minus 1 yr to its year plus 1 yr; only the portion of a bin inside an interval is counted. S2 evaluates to 5.3 yr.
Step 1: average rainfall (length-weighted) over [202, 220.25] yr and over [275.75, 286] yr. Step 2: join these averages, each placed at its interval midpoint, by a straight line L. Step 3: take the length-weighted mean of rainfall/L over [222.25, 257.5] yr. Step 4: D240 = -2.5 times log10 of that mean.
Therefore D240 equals 0.47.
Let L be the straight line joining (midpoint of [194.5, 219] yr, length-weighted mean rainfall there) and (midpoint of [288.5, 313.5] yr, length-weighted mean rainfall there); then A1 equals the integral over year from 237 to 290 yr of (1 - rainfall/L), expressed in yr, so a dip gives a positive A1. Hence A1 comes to 4.41 yr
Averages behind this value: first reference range 20.4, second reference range 24.1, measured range 20.9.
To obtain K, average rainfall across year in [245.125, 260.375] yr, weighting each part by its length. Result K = 18.7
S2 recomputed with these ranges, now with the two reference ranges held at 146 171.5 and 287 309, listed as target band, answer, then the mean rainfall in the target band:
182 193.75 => -2.03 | 28.5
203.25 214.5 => 2.38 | 19.2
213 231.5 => 7.76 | 14.1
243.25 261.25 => 4.39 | 18.3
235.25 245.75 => 5.64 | 11.2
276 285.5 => -0.28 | 24.9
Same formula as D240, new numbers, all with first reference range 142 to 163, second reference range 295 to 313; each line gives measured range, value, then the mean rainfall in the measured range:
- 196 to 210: 0.09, 22.2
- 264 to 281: -0.04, 25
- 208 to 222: 0.41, 16.5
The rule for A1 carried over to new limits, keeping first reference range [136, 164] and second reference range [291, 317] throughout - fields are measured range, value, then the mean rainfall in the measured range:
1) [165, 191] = -3.62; 27.4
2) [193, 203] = -0.33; 24.8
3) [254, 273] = 0.51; 23.4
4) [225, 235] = 5.29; 11.3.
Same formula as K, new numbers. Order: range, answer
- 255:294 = 24.1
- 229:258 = 14.1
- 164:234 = 21.8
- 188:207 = 25.1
